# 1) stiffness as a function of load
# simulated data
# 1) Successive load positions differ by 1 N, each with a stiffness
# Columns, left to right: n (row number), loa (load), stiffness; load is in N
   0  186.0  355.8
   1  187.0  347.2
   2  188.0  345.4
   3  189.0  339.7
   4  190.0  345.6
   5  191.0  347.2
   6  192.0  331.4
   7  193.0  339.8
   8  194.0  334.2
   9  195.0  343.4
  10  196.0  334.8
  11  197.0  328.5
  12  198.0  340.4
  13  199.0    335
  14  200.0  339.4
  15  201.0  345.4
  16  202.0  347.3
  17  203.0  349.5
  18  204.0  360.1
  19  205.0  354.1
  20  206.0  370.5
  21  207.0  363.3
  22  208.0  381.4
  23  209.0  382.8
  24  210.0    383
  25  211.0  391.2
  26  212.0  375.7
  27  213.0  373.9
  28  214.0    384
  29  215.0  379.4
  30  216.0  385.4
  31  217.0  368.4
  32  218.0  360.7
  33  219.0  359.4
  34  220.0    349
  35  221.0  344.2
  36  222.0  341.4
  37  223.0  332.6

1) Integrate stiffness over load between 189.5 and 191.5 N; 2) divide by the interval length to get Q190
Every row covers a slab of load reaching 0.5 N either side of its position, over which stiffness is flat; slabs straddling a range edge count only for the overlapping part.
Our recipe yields 346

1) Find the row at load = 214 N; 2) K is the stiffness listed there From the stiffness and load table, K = 384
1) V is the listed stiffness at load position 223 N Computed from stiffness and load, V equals 332.6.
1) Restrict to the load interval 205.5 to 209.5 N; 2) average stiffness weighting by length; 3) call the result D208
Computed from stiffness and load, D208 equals 374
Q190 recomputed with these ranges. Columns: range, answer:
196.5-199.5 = 335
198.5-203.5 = 343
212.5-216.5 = 381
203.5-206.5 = 362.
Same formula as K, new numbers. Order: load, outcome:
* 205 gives 354.1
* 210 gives 383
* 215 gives 379.4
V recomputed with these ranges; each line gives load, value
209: 382.8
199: 335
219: 359.4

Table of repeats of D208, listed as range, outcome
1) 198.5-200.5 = 337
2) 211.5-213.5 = 375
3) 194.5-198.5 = 337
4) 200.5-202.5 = 346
